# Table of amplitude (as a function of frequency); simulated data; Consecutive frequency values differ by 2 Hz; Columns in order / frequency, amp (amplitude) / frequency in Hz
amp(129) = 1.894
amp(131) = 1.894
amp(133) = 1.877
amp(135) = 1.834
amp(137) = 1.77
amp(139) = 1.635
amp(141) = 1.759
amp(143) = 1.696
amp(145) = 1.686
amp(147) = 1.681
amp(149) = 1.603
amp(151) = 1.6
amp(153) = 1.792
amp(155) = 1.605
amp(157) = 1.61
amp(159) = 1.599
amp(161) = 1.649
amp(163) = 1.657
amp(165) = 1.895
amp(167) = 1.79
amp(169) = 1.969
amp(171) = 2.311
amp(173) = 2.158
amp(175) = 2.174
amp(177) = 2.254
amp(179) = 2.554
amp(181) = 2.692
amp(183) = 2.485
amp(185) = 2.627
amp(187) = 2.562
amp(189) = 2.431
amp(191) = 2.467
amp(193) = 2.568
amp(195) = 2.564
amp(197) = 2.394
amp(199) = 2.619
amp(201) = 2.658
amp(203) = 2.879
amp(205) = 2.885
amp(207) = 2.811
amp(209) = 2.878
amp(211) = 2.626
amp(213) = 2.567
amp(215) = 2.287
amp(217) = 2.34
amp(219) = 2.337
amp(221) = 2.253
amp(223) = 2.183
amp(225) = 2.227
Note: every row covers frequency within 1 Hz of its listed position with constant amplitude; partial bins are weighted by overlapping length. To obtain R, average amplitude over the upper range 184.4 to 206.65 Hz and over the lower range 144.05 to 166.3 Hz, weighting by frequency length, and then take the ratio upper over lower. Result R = 1.56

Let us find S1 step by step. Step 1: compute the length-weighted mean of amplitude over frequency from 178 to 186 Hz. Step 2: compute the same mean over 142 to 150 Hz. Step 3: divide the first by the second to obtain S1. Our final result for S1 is 1.55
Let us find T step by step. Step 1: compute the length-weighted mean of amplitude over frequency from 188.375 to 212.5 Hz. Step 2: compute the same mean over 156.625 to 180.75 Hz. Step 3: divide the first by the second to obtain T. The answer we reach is 1.32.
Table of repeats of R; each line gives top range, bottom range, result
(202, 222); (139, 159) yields 1.55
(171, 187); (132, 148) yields 1.39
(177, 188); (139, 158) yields 1.53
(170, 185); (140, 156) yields 1.43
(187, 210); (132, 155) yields 1.54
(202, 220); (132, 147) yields 1.50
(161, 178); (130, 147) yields 1.14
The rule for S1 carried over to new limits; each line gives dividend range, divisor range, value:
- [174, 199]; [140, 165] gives 1.49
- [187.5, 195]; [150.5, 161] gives 1.52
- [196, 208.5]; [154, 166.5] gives 1.62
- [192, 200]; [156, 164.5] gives 1.54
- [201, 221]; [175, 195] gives 1.04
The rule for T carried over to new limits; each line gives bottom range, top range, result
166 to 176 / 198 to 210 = 1.34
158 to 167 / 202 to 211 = 1.66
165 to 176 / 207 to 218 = 1.24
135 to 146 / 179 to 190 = 1.49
